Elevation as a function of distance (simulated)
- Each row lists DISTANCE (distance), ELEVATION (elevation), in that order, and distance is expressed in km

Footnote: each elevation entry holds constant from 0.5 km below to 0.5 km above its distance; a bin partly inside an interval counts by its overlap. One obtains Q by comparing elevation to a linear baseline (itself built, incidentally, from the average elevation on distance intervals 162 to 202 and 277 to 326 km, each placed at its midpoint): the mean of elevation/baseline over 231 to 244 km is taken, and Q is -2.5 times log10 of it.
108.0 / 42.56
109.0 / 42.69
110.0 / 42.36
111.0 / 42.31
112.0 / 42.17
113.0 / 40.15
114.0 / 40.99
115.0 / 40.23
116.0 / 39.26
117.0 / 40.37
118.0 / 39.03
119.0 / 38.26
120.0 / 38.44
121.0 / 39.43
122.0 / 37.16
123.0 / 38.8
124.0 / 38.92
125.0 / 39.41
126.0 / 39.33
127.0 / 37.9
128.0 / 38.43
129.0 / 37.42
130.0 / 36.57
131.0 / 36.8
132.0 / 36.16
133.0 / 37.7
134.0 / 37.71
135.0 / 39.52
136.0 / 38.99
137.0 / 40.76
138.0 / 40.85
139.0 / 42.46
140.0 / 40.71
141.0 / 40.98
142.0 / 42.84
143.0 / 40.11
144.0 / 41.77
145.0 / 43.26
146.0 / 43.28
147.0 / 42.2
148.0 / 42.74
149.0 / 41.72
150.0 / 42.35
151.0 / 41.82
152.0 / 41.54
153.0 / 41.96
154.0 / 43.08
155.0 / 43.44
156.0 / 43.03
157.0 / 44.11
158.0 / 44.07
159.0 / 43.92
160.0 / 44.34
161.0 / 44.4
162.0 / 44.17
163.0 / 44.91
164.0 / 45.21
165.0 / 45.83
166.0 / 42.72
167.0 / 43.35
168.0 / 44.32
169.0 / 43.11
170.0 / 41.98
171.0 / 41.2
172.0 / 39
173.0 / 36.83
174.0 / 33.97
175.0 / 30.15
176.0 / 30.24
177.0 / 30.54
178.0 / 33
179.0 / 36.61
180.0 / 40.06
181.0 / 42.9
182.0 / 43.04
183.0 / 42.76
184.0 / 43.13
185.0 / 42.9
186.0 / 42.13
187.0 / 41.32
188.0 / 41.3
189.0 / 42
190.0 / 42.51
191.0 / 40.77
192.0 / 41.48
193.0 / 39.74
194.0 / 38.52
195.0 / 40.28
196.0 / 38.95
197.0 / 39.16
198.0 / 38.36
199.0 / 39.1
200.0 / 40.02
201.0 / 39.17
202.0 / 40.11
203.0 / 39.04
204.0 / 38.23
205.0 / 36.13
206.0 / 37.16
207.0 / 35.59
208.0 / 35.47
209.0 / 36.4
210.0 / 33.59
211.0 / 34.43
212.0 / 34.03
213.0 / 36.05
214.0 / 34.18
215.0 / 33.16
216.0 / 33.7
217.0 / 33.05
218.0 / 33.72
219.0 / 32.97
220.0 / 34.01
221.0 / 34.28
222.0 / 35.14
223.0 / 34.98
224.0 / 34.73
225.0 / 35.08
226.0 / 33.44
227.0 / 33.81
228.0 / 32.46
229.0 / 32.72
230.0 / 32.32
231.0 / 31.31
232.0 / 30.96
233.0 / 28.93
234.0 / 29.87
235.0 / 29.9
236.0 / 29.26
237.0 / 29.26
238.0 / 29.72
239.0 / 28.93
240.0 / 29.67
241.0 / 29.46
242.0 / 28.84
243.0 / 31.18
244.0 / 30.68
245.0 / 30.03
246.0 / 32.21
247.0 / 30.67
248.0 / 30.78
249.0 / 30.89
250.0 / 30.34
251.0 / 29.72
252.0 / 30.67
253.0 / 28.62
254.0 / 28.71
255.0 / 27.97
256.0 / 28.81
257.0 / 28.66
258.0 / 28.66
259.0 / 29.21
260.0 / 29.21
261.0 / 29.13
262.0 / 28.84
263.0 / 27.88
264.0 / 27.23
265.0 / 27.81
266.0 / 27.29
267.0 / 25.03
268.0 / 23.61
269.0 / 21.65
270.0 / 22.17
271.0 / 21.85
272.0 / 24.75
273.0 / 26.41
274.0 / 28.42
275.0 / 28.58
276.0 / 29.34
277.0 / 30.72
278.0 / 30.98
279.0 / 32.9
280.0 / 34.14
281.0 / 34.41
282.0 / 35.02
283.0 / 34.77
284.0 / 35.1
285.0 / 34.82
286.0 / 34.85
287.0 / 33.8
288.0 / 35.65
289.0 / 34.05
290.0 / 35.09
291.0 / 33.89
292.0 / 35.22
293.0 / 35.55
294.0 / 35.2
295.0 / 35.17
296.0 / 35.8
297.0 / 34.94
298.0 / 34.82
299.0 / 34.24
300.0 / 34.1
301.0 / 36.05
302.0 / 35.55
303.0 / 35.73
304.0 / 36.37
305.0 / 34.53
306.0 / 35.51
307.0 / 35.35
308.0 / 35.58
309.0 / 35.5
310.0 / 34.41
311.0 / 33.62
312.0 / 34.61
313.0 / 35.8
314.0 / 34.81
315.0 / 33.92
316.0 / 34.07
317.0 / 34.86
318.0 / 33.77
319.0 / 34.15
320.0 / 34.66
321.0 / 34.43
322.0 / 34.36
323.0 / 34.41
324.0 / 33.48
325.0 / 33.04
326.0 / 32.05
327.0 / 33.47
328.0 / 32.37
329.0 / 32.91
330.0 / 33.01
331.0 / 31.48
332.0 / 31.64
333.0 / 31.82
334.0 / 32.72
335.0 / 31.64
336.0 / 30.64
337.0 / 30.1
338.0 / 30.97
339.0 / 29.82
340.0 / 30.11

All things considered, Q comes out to 0.25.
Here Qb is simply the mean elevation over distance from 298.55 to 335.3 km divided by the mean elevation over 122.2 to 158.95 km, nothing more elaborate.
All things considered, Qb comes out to 0.84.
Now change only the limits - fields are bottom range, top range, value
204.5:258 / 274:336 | 1.06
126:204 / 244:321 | 0.79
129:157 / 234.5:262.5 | 0.72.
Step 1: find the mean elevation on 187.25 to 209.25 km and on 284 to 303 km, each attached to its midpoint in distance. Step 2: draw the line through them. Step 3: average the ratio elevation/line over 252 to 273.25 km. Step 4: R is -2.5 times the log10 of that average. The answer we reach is 0.33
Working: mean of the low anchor 39.1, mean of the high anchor 35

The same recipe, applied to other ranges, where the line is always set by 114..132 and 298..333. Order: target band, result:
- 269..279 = 0.28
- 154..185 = -0.09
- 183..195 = -0.12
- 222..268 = 0.19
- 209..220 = 0.08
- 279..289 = 0.01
